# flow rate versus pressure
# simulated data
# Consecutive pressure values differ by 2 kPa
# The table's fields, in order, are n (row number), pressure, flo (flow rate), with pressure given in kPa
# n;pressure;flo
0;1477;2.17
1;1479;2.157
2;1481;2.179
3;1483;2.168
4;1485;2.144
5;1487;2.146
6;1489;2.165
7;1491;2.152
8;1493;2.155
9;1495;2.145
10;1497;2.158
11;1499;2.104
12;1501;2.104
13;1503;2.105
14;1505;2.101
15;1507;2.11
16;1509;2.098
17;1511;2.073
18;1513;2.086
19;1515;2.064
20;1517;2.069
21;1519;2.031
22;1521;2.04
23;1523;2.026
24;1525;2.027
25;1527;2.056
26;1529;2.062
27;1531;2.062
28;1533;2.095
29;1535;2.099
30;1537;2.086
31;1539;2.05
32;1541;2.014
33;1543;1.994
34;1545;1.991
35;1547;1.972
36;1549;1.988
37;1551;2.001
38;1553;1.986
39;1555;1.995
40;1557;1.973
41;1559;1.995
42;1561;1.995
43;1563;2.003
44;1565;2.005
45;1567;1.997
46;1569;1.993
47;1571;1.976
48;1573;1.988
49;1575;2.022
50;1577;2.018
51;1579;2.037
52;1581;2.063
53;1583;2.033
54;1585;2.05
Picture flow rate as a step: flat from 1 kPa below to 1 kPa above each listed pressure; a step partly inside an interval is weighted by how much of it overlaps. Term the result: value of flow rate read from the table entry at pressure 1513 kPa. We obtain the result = 2.086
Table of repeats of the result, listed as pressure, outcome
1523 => 2.026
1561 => 1.995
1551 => 2.001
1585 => 2.05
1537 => 2.086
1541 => 2.014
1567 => 1.997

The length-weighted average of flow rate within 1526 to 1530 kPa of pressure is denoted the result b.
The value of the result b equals 2.06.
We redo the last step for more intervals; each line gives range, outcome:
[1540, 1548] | 1.99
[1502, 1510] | 2.1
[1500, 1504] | 2.1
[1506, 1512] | 2.09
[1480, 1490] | 2.16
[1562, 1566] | 2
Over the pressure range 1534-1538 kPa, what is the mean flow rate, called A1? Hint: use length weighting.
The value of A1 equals 2.09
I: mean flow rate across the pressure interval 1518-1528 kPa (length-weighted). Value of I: 2.04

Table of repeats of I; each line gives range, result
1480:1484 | 2.17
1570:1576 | 2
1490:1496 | 2.15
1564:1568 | 2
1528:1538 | 2.08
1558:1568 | 2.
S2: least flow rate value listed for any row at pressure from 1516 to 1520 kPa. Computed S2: 2.031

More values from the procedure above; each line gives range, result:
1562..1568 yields 1.997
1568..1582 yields 1.976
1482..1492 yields 2.144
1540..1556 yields 1.972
